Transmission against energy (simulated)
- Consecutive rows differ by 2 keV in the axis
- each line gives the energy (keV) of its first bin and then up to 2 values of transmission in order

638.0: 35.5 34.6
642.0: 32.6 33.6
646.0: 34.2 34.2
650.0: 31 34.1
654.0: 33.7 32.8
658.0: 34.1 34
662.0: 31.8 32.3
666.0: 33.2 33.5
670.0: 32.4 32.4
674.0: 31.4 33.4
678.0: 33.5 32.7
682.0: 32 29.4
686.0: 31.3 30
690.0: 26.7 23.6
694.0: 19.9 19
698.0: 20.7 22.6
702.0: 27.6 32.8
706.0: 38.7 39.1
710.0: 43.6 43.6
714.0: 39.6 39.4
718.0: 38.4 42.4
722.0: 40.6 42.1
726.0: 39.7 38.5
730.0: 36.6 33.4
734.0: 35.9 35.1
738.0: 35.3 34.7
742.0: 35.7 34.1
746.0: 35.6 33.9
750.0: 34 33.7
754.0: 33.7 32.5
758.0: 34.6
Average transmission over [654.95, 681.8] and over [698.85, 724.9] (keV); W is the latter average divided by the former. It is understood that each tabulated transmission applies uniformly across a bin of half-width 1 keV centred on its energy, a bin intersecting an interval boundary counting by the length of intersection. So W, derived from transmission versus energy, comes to 1.14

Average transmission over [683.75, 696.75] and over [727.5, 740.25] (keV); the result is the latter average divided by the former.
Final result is 1.39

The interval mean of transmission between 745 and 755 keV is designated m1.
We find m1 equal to 34.2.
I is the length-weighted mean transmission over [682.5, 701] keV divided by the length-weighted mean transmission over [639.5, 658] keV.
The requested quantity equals 0.75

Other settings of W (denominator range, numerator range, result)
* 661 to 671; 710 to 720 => 1.25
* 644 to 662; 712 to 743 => 1.14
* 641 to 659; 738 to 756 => 1.03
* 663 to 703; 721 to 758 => 1.24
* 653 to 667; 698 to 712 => 1.02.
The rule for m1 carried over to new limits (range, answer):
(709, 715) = 42.3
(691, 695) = 21.8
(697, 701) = 21.6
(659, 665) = 32.7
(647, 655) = 33.2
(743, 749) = 34.5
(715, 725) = 40.6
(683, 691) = 29.4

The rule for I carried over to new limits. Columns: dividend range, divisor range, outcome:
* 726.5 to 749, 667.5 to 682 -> 1.08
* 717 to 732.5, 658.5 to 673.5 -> 1.19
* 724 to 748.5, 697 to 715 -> 1.05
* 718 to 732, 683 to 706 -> 1.50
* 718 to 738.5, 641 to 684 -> 1.16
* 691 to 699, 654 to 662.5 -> 0.62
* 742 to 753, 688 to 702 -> 1.49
